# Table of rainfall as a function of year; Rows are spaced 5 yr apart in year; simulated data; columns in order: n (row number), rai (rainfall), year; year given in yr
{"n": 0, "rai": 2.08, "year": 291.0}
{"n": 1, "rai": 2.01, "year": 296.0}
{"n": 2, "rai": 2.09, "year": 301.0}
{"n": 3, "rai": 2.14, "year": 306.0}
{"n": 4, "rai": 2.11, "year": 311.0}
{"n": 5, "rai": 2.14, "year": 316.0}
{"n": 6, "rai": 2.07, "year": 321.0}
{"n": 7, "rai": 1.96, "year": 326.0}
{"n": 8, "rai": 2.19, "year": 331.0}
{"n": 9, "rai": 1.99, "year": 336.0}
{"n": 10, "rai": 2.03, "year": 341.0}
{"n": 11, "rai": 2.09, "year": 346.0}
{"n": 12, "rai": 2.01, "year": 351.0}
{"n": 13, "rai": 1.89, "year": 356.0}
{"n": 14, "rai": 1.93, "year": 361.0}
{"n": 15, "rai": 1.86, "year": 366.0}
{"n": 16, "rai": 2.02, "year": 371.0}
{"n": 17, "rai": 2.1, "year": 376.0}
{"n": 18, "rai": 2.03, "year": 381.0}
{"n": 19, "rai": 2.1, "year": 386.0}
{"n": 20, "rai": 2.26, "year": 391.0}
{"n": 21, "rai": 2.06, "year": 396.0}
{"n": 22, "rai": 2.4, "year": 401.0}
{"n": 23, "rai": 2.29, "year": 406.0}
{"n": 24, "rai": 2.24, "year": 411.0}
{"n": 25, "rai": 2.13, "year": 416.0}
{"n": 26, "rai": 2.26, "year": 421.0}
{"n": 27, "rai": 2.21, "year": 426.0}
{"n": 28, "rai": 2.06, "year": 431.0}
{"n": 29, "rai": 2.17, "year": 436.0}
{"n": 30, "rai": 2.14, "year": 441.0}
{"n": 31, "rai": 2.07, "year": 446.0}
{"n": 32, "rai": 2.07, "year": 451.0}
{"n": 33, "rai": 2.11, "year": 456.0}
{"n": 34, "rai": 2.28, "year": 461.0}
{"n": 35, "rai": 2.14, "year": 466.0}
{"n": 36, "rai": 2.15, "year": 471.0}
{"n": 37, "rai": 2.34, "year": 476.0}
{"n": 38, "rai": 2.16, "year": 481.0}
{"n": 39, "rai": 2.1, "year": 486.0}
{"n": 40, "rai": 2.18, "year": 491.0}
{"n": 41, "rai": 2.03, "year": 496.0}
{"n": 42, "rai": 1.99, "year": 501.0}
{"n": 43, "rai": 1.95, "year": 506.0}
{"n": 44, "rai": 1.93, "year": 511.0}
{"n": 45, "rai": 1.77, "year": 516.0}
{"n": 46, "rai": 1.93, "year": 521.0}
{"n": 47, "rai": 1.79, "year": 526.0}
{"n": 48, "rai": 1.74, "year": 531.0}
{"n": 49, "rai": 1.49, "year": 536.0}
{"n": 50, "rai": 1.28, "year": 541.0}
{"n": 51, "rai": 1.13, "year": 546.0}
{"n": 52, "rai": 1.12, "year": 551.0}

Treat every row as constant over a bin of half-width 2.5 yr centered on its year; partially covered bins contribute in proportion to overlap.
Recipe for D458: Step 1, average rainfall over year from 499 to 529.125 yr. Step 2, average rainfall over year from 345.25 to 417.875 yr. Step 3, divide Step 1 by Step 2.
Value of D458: 0.90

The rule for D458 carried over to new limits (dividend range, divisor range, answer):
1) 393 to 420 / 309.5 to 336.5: 1.07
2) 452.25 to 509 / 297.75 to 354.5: 1.03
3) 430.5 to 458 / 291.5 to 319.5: 1.01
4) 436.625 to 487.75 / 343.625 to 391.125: 1.07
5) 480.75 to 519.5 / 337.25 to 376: 1.01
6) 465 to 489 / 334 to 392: 1.08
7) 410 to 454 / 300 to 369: 1.06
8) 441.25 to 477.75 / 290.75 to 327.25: 1.04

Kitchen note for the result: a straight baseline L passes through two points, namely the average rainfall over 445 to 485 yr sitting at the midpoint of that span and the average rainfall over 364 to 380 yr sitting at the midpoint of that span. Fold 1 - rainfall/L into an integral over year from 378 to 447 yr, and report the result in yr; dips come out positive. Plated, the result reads -3.4 yr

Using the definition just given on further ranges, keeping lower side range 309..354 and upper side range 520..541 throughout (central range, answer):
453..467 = -2.9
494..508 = -2.1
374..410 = -4.4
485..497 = -2.5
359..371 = 0.5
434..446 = -1.9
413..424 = -1.8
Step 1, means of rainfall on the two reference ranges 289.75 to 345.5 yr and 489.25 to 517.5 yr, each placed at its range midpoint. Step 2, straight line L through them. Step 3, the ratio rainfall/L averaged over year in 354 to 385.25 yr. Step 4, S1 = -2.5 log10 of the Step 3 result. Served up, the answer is 0.04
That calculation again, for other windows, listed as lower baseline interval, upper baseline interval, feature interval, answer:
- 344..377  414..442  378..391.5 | -0.03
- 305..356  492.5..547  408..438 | -0.14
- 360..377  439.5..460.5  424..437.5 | -0.03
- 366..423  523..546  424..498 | -0.16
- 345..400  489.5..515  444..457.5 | -0.04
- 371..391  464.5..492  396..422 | -0.06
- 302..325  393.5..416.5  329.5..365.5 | 0.08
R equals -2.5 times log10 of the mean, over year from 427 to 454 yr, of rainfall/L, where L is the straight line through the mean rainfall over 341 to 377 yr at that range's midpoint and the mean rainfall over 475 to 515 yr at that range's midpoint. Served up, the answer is -0.040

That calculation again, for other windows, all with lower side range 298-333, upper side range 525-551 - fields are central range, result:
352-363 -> 0.028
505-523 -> -0.247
